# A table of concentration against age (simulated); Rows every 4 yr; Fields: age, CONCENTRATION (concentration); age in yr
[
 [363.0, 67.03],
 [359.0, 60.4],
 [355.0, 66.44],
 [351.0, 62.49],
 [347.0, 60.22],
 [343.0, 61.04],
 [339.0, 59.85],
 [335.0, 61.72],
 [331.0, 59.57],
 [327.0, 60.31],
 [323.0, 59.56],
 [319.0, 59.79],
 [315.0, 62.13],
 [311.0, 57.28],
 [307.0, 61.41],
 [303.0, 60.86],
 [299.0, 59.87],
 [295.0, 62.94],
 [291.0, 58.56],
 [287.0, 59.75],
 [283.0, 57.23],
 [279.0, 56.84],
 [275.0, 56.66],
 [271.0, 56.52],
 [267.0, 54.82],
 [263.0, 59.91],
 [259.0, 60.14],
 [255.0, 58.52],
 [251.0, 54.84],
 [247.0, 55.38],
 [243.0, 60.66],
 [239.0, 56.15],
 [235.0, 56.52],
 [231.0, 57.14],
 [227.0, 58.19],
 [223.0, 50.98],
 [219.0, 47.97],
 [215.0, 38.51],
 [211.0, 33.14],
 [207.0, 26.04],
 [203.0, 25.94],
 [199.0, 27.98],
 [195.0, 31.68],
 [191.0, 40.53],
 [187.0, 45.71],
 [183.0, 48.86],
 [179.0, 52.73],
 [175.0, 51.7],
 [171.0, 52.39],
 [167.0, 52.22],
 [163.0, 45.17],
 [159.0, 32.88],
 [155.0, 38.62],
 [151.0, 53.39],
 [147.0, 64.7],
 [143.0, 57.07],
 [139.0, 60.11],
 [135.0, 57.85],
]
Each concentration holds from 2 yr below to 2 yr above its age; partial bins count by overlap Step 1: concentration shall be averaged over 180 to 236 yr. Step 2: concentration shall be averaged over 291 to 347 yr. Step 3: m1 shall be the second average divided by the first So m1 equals 1.44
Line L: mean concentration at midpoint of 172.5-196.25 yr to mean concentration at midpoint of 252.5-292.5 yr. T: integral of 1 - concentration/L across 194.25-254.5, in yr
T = 6.7 yr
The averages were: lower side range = 45.8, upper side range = 57.8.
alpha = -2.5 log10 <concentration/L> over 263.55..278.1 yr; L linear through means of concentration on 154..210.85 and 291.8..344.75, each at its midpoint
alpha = -0.06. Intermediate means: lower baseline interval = 40.7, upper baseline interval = 60.4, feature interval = 56.5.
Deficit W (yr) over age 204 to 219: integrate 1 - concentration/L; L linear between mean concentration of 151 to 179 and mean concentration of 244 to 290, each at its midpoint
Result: 5.1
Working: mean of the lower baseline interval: 46.6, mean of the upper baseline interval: 57.4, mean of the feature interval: 34.2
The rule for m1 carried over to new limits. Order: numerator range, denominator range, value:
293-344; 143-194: 1.25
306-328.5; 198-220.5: 1.81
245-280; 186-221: 1.63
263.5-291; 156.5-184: 1.20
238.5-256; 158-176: 1.21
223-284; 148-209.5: 1.36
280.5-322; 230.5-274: 1.05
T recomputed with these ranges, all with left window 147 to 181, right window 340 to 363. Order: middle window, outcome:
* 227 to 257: -1.6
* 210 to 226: 2.5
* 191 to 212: 8.7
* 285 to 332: -0.8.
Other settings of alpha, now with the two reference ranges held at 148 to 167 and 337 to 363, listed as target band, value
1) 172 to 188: -0.08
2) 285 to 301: -0.06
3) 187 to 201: 0.34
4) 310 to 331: -0.01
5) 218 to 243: -0.08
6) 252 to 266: -0.10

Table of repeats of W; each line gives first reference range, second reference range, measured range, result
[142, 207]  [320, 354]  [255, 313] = -3.6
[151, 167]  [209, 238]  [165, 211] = 4.1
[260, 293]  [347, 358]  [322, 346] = 0.6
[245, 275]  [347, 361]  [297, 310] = -0.2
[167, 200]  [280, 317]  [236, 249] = -1.2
